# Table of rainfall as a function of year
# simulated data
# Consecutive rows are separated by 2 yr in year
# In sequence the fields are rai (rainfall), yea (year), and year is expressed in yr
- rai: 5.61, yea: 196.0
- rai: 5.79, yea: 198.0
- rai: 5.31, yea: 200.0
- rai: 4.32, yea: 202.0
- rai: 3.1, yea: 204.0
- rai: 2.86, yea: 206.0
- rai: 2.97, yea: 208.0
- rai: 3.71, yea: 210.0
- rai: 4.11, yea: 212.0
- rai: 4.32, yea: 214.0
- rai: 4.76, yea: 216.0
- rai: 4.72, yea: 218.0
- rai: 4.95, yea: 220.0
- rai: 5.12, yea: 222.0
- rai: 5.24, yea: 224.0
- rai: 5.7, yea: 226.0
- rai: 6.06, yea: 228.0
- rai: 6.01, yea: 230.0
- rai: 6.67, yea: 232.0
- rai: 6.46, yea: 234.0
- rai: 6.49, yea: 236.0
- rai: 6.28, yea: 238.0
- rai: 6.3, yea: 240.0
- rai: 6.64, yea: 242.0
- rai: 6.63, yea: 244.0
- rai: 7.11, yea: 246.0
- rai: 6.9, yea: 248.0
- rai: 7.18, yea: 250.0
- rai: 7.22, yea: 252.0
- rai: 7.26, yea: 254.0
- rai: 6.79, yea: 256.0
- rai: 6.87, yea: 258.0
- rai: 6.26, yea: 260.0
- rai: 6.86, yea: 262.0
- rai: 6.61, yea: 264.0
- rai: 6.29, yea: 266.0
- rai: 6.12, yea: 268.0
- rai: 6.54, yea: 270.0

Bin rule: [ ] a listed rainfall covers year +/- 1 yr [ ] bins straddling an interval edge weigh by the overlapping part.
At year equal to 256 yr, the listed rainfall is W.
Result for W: 6.79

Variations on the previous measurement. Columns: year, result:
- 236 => 6.49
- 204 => 3.1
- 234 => 6.46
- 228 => 6.06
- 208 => 2.97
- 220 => 4.95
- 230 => 6.01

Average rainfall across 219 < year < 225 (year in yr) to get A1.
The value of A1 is 5.1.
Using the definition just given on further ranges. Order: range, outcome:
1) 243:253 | 7.01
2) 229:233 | 6.34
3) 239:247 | 6.67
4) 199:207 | 3.9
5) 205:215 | 3.59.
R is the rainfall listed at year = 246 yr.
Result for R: 7.11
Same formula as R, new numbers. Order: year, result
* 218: 4.72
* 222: 5.12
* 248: 6.9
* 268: 6.12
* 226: 5.7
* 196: 5.61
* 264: 6.61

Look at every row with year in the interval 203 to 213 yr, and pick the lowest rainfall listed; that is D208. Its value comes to 2.86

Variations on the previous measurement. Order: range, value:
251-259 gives 6.79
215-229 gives 4.72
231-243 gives 6.28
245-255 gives 6.9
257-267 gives 6.26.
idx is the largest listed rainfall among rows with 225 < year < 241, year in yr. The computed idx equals 6.67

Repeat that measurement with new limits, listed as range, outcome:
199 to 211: 5.31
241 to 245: 6.64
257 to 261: 6.87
